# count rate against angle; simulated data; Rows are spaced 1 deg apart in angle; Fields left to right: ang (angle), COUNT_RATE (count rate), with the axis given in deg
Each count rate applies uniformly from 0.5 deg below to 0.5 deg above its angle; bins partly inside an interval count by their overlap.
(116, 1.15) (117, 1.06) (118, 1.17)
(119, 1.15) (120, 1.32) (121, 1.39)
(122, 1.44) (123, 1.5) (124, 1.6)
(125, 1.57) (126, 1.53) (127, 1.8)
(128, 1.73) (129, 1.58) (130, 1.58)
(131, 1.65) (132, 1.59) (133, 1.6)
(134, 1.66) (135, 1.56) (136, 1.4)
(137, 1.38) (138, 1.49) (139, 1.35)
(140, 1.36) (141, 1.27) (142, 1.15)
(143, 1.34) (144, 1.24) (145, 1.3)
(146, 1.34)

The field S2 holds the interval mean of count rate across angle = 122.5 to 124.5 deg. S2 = 1.55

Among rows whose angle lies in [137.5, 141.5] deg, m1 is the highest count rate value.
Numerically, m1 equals 1.49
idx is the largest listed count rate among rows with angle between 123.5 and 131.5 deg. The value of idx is 1.8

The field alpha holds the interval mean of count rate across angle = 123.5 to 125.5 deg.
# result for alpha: 1.58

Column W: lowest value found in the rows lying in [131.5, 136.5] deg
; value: 1.4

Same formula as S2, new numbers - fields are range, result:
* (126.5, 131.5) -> 1.67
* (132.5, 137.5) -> 1.52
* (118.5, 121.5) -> 1.29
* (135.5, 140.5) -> 1.4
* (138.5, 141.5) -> 1.33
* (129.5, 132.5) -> 1.61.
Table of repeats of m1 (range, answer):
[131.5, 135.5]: 1.66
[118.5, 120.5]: 1.32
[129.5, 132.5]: 1.65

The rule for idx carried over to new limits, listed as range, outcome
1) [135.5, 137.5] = 1.4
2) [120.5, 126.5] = 1.6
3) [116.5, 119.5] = 1.17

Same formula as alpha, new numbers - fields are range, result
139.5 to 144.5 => 1.27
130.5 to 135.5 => 1.61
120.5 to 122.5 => 1.42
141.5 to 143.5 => 1.25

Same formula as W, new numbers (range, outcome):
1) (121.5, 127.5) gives 1.44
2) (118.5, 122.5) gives 1.15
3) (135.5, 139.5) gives 1.35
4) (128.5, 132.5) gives 1.58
